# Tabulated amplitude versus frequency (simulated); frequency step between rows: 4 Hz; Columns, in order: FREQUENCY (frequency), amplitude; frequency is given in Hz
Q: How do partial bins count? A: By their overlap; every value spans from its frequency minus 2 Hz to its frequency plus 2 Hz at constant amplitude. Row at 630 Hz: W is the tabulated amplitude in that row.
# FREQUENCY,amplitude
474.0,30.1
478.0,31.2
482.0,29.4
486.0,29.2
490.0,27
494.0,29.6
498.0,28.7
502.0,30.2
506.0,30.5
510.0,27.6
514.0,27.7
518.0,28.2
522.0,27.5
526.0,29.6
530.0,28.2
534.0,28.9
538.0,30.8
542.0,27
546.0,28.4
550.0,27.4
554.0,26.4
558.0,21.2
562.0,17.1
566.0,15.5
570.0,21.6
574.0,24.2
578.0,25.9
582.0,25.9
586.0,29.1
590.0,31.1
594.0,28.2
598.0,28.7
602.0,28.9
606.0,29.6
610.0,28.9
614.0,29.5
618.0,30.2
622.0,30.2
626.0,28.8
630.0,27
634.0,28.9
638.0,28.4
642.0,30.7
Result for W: 27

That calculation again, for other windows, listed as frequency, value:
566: 15.5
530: 28.2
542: 27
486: 29.2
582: 25.9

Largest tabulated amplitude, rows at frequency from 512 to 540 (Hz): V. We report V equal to 30.8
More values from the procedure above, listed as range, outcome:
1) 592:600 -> 28.7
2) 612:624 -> 30.2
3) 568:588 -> 29.1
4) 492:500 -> 29.6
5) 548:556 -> 27.4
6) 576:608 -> 31.1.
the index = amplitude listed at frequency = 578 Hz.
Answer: 25.9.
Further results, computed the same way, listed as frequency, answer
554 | 26.4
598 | 28.7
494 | 29.6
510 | 27.6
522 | 27.5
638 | 28.4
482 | 29.4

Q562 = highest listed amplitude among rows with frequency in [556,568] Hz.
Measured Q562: 21.2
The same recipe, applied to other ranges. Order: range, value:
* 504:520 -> 30.5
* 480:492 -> 29.4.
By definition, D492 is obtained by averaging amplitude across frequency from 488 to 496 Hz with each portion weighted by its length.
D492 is 28.3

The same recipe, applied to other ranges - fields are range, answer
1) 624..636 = 28.2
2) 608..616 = 29.2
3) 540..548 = 27.7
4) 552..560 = 23.8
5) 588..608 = 29.3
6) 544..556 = 27.4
